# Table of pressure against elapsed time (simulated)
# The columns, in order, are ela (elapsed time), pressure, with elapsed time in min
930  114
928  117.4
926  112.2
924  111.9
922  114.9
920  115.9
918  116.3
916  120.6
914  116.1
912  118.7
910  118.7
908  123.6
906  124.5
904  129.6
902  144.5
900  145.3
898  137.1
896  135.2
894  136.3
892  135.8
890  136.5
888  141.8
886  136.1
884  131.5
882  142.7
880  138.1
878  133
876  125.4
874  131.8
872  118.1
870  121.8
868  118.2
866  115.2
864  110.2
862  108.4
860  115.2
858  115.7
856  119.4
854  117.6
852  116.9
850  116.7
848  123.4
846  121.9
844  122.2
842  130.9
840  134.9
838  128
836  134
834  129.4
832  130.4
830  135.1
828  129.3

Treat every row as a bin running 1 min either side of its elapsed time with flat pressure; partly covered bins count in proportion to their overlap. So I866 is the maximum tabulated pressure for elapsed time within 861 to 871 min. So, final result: 121.8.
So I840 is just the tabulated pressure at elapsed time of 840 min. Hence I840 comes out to 134.9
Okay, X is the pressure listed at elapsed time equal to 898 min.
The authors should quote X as 137.1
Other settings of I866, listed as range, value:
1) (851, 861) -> 119.4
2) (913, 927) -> 120.6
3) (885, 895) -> 141.8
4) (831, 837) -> 134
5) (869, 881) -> 138.1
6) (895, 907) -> 145.3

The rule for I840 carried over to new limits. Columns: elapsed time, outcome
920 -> 115.9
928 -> 117.4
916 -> 120.6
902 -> 144.5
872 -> 118.1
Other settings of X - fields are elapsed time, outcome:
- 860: 115.2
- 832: 130.4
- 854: 117.6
